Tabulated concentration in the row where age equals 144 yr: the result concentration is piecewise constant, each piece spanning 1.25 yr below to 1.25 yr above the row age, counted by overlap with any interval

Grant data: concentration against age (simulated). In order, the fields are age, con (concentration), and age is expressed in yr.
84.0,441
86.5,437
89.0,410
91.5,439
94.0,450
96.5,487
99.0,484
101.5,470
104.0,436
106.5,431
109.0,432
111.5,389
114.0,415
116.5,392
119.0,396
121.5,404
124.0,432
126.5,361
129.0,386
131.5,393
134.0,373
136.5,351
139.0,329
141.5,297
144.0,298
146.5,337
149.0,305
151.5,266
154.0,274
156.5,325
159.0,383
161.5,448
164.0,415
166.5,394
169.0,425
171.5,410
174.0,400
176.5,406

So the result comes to 298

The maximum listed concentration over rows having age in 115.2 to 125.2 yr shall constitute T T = 432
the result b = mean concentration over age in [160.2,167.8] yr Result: 419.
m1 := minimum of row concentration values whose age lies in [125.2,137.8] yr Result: 351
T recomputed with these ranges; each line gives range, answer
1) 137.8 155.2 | 337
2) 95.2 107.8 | 487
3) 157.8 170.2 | 448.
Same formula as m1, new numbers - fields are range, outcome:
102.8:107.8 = 431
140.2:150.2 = 297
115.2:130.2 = 361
